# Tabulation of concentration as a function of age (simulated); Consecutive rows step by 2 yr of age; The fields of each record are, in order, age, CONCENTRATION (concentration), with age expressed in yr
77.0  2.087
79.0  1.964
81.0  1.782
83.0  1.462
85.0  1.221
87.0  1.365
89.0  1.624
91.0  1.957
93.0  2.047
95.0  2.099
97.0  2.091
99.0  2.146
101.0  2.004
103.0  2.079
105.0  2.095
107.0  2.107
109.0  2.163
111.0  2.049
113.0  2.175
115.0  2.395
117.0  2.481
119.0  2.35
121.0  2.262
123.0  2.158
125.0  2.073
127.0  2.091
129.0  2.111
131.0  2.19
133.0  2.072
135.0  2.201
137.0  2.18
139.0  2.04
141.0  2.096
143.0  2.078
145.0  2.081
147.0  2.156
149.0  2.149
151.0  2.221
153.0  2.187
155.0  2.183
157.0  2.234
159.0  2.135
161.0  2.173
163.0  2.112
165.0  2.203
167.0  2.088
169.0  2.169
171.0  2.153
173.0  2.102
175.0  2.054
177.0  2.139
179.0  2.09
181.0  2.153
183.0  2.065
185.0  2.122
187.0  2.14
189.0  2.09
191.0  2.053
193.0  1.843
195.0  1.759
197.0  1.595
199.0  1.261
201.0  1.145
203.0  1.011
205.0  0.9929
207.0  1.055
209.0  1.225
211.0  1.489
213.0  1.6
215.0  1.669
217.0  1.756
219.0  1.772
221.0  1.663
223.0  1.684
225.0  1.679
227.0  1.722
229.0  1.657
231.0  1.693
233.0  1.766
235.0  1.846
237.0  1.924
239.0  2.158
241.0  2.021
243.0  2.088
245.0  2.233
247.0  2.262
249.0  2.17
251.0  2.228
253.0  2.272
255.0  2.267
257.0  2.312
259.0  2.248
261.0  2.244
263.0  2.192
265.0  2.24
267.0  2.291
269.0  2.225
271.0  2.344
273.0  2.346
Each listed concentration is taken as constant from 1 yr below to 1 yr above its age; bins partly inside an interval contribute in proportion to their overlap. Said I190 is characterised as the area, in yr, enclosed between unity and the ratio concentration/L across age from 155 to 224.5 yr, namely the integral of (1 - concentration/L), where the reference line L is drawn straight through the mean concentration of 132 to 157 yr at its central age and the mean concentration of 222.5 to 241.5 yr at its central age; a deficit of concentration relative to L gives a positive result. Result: 5.55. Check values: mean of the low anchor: 2.14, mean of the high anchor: 1.81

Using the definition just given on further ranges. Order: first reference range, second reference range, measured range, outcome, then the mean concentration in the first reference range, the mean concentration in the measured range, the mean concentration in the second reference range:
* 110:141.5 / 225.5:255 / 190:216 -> 7.9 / 2.18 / 1.44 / 2.01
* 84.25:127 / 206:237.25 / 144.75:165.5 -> -3.3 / 2.05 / 2.17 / 1.63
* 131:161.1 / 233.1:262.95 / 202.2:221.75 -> 6.6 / 2.15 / 1.42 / 2.15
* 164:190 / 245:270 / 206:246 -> 8.4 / 2.12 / 1.74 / 2.25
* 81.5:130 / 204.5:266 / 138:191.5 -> -4.7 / 2.02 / 2.13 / 1.88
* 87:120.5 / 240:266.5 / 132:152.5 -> 0.0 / 2.1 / 2.13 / 2.22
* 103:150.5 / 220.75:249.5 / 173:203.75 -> 2.6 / 2.16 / 1.85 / 1.91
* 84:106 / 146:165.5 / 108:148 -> -2.6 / 1.88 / 2.17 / 2.17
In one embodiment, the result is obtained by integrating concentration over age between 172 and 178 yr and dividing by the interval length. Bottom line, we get 2.1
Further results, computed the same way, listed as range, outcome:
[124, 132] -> 2.12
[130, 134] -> 2.13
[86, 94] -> 1.75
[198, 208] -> 1.09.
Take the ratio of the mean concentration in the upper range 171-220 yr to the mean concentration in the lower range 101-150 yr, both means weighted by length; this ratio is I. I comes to 0.80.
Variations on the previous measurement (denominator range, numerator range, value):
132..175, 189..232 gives 0.72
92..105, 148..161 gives 1.05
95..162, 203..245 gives 0.77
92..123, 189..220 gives 0.69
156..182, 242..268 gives 1.04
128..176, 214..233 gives 0.80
